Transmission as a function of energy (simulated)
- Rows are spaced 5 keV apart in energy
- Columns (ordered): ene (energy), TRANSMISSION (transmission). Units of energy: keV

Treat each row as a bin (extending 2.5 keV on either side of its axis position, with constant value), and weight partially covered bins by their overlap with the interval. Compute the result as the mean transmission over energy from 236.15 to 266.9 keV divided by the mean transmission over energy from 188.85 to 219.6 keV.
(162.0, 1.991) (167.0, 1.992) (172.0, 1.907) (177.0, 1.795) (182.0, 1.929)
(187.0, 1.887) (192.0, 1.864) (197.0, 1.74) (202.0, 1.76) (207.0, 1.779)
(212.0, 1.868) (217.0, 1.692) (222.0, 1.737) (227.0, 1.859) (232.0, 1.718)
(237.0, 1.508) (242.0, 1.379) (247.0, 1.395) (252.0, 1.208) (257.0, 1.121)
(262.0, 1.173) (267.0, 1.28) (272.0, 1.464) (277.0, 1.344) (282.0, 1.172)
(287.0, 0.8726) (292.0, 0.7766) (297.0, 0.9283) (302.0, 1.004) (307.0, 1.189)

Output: 0.72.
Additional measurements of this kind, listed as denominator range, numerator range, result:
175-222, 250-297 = 0.63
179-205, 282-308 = 0.52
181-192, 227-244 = 0.84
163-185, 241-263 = 0.66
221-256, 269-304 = 0.71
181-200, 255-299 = 0.61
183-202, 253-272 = 0.67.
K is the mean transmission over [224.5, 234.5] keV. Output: 1.79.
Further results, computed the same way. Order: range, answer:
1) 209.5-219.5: 1.78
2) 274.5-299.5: 1.02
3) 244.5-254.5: 1.3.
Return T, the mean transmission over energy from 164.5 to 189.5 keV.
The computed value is 1.9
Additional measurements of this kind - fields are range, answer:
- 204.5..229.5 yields 1.79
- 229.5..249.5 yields 1.5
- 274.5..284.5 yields 1.26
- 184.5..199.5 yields 1.83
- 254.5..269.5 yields 1.19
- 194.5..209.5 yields 1.76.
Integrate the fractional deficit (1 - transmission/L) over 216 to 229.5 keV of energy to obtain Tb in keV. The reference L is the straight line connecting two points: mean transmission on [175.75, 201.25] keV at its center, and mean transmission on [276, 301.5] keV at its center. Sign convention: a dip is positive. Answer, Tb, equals -1.9 keV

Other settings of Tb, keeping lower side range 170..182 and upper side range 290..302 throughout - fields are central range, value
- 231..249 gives -1.86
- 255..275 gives -2.33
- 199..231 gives -4.89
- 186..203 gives -0.96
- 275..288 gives -1.84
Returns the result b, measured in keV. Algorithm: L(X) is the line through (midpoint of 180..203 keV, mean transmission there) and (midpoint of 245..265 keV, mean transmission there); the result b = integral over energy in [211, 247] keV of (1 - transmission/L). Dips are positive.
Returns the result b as -4.3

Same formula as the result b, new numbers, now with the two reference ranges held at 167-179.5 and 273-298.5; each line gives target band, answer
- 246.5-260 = 0.8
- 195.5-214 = -1.6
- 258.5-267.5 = 0.1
